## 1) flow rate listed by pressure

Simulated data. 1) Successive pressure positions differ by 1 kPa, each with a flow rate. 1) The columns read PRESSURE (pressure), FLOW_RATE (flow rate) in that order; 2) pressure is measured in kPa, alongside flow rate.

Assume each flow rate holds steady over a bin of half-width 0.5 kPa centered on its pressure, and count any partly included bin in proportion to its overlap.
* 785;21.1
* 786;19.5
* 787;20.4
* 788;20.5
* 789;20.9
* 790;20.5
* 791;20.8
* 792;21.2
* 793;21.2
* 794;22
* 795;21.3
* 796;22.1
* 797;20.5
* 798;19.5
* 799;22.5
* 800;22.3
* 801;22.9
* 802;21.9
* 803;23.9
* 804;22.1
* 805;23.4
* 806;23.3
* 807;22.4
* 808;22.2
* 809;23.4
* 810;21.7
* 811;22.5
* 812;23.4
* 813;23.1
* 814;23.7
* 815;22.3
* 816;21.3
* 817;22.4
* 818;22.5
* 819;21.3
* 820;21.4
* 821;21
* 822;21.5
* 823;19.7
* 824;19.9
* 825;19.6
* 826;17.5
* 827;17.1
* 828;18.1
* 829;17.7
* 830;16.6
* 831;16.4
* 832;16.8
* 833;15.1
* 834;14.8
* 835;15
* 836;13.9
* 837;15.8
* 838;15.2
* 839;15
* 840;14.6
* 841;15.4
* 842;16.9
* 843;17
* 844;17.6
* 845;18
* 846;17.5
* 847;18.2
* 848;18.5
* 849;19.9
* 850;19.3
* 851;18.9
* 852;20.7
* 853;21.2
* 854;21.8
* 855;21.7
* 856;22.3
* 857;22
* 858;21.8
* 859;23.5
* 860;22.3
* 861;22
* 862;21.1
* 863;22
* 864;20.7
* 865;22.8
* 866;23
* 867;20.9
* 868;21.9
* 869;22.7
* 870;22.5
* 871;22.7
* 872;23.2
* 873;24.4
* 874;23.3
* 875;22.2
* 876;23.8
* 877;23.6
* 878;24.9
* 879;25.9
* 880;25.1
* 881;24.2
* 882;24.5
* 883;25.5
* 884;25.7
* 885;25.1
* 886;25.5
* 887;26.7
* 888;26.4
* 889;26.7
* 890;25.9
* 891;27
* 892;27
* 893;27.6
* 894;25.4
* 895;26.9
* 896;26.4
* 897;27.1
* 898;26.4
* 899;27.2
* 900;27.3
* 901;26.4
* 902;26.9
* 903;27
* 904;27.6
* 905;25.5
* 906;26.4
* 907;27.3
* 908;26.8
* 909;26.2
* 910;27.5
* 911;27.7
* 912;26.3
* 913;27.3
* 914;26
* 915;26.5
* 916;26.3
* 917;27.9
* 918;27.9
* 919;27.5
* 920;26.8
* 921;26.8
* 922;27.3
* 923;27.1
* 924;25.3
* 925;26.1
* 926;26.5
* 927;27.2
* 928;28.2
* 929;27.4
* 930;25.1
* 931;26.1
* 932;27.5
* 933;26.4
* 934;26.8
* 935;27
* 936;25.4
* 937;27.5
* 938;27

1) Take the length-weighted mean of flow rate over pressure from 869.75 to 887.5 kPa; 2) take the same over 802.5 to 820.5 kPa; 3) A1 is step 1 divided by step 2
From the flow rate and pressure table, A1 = 1.08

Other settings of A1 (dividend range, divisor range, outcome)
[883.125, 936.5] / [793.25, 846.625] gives 1.35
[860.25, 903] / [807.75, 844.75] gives 1.31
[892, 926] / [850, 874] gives 1.22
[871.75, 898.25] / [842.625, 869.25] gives 1.23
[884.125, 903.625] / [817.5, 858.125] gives 1.44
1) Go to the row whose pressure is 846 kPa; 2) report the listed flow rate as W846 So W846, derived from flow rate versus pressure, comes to 17.5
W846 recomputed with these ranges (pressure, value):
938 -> 27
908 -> 26.8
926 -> 26.5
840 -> 14.6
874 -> 23.3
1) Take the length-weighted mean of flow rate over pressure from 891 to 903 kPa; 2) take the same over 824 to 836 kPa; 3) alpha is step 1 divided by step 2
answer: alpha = 1.60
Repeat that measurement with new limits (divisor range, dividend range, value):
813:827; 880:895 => 1.23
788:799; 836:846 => 0.77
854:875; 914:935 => 1.20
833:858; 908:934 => 1.49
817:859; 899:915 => 1.45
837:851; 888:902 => 1.56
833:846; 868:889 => 1.54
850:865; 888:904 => 1.24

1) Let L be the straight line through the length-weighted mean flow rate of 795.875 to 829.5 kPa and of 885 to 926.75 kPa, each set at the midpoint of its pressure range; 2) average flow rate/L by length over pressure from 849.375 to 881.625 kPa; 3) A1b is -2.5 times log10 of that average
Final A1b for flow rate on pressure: 0.09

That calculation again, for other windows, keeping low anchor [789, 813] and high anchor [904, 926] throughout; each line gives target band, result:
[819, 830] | 0.19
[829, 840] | 0.45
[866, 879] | 0.09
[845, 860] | 0.18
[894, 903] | -0.03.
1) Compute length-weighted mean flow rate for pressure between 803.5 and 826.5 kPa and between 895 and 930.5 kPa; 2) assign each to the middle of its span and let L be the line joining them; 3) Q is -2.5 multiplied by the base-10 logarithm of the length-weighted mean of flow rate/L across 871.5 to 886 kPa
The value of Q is 0.029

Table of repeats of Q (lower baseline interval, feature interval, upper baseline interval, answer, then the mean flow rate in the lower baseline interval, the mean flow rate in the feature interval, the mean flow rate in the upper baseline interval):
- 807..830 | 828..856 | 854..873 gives 0.23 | 21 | 17.5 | 22.2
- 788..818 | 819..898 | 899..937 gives 0.15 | 22.1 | 21.3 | 26.8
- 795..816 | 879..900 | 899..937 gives -0.02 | 22.4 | 26.1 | 26.8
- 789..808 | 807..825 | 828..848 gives -0.13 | 21.9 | 21.9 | 16.3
